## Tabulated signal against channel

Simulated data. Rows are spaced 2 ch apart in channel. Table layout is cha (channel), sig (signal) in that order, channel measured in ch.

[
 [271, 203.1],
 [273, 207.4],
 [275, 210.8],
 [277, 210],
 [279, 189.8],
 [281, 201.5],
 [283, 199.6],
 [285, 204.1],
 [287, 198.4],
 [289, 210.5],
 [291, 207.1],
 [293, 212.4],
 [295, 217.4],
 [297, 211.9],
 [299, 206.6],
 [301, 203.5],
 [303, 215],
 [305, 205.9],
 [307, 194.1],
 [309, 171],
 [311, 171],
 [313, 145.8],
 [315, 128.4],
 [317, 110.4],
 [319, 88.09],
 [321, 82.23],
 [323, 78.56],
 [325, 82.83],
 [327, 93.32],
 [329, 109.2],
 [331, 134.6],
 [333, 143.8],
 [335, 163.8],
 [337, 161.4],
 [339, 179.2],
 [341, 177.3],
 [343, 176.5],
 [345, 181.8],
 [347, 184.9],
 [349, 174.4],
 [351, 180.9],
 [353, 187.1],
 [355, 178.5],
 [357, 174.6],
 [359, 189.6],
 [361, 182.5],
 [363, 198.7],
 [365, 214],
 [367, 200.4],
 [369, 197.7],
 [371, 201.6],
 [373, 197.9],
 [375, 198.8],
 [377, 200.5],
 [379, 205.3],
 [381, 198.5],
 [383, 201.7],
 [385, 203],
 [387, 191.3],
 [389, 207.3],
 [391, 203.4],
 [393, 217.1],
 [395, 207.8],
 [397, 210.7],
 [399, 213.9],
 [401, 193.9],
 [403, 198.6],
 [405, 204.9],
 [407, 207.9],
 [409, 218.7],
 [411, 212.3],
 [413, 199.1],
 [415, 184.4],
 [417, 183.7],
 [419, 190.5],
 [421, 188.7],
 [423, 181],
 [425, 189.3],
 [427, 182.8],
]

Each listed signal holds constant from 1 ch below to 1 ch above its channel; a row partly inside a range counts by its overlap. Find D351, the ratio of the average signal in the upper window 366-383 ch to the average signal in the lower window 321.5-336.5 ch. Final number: 1.7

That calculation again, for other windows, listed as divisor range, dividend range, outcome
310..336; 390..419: 1.73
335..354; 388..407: 1.16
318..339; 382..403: 1.75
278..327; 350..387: 1.14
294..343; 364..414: 1.33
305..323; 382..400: 1.51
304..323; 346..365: 1.32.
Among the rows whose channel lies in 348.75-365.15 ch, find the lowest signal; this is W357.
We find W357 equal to 174.4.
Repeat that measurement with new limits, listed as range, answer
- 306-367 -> 78.56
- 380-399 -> 191.3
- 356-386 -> 174.6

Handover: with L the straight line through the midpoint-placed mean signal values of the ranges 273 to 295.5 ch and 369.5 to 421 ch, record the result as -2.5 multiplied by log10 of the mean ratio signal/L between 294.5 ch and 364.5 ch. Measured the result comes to 0.247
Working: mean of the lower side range 205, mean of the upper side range 202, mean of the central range 162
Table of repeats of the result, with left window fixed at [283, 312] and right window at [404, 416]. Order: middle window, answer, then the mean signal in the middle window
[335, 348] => 0.156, 176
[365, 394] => 0.009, 202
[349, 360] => 0.123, 181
